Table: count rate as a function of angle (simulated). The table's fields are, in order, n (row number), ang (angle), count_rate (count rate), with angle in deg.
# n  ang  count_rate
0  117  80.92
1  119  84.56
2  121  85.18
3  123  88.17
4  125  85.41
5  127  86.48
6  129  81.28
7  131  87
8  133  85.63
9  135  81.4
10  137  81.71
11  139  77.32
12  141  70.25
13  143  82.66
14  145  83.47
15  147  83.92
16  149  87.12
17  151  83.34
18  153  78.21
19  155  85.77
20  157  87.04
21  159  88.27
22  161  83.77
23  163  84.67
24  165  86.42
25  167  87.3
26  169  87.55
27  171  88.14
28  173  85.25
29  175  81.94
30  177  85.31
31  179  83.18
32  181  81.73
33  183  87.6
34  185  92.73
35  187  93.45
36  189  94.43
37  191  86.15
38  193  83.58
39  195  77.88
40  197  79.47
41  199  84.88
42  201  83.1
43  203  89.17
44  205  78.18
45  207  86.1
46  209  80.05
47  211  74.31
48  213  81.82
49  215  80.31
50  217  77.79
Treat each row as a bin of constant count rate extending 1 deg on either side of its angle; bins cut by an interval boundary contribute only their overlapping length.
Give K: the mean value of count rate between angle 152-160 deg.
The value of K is 84.8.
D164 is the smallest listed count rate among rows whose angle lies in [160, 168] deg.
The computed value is 83.77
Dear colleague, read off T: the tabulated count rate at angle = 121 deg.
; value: 85.18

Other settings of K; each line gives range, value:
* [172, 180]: 83.9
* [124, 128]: 85.9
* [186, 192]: 91.3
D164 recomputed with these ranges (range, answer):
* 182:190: 87.6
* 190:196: 77.88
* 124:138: 81.28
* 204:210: 78.18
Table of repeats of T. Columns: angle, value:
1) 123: 88.17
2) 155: 85.77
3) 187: 93.45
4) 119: 84.56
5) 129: 81.28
